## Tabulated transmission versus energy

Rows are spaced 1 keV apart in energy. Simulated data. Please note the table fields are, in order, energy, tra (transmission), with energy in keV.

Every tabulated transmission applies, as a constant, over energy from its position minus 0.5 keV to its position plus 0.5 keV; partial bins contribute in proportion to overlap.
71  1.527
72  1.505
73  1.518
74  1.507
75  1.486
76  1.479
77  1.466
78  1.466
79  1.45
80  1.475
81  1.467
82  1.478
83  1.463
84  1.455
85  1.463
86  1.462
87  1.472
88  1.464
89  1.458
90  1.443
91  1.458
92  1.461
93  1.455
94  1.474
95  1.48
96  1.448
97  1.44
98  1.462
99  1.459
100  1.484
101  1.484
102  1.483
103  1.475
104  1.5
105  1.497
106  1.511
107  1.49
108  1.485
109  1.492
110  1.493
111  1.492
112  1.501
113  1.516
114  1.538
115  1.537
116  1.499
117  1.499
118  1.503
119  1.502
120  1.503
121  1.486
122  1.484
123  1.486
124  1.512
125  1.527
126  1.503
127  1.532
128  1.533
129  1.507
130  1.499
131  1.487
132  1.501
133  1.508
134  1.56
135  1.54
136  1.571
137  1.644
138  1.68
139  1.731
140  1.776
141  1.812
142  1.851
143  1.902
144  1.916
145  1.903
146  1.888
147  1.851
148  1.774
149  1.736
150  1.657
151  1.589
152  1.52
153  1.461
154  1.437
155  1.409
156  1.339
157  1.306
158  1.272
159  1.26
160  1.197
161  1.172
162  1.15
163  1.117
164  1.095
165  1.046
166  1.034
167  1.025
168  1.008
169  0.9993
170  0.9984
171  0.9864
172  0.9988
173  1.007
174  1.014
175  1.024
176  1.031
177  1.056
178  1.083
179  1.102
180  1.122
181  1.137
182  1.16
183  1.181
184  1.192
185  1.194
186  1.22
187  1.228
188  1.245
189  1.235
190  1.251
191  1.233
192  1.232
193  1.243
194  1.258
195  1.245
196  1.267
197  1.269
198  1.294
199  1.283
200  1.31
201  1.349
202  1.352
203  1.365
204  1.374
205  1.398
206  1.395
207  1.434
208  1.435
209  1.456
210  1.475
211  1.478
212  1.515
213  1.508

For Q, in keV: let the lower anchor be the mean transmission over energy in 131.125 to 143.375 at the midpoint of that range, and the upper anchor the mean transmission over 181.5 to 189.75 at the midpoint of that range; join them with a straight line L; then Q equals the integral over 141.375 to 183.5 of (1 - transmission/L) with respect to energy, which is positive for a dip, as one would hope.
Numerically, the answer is 3.9 keV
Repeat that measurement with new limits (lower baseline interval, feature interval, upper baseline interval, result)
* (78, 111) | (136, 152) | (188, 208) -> -4.3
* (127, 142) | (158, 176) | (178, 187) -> 3.2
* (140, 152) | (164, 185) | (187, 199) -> 5.7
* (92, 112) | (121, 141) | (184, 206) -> -2.1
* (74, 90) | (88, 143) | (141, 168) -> -2.4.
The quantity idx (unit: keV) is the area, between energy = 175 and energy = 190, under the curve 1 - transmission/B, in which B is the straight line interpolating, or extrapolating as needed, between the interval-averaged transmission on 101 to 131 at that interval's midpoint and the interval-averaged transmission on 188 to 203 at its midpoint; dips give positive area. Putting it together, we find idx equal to 1.79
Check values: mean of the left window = 1.5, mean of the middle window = 1.15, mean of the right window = 1.28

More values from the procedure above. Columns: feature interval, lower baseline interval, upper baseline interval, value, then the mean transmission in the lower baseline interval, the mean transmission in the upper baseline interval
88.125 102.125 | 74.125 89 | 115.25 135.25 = 0.2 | 1.47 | 1.51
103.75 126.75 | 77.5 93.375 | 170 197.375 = -2.3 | 1.46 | 1.15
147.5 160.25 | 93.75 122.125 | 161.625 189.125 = -2.5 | 1.49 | 1.09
